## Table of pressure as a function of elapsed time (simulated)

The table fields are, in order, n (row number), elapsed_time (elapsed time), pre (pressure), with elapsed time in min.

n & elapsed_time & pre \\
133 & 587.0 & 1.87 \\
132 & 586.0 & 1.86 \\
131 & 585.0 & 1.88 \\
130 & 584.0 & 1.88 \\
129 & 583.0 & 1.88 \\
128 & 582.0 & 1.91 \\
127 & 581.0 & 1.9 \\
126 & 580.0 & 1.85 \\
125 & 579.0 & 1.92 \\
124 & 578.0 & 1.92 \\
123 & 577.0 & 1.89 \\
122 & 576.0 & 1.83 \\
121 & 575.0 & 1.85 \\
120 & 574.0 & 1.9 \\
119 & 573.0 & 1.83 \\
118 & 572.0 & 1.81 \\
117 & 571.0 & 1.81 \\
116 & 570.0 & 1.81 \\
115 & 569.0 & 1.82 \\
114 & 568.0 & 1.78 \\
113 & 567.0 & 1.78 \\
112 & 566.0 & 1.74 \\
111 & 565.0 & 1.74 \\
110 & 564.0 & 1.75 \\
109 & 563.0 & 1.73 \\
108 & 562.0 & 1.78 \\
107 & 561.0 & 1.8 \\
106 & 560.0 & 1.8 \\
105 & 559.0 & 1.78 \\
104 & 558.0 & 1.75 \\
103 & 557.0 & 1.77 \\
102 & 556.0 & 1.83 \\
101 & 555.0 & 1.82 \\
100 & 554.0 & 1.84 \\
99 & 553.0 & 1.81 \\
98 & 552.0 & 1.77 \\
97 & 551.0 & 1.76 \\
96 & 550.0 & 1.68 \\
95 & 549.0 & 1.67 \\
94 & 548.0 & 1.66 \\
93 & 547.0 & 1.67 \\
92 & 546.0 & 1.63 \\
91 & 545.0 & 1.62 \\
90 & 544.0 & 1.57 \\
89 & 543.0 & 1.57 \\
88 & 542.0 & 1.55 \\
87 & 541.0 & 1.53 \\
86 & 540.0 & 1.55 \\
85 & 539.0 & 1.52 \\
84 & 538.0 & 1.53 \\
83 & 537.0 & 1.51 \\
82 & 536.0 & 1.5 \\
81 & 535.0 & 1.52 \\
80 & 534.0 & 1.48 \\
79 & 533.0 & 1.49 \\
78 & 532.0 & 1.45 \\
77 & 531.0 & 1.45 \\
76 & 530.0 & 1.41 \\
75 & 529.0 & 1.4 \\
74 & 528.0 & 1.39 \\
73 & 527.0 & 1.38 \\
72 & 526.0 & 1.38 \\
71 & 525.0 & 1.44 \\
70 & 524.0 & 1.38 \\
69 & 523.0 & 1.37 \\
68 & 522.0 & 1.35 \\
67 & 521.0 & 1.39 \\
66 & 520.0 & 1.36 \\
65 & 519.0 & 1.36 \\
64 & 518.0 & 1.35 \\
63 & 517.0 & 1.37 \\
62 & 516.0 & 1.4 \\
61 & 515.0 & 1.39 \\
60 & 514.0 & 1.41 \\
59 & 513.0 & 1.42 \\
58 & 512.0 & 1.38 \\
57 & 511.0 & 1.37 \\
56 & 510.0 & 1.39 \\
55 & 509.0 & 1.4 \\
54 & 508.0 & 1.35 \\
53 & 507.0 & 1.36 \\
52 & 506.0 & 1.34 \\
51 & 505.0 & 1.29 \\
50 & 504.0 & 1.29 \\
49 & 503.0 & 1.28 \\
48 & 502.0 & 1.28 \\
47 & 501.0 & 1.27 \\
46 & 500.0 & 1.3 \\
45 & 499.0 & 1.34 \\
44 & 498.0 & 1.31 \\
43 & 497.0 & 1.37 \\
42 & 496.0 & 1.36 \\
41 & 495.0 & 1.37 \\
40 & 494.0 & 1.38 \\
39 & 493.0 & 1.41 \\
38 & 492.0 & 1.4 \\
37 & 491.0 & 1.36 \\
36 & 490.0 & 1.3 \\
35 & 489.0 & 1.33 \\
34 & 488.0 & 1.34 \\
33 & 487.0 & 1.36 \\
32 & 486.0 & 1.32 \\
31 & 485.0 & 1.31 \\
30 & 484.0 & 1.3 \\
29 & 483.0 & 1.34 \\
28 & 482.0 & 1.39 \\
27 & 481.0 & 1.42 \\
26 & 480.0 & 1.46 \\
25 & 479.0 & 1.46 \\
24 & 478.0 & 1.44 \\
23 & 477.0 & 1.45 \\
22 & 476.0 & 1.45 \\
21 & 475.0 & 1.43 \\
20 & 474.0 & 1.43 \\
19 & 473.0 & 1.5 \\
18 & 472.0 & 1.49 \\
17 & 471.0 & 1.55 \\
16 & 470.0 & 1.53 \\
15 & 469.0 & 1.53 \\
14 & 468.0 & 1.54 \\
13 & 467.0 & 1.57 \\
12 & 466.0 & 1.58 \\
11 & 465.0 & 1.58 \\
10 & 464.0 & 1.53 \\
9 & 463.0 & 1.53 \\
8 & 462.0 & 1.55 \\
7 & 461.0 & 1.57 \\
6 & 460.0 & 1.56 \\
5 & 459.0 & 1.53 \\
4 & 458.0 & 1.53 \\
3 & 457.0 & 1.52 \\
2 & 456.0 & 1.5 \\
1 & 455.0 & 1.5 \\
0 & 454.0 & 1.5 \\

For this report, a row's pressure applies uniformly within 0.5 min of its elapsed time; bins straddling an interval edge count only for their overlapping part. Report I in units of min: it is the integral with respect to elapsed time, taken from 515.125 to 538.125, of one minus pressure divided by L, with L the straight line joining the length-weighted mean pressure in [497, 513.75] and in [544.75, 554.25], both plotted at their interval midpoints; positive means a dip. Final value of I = 1.5 min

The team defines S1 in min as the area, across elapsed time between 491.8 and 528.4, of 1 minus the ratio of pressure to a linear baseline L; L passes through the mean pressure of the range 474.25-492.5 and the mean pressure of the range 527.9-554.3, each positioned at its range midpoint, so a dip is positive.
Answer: 2.7 min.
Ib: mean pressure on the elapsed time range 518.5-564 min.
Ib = 1.58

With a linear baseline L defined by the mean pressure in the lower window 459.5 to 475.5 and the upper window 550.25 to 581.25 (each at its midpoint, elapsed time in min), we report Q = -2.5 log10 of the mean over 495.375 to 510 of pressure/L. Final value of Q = 0.22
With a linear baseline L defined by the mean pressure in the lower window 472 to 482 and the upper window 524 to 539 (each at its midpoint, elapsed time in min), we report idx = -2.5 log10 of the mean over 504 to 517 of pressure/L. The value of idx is 0.06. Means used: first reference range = 1.45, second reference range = 1.45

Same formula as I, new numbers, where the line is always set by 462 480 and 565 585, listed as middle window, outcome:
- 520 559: 3.81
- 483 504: 3.26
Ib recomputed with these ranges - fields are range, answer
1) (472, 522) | 1.37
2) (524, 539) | 1.45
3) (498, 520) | 1.35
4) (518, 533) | 1.4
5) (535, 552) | 1.6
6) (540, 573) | 1.73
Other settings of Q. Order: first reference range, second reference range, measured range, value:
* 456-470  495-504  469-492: 0.020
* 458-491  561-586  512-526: 0.175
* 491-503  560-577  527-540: 0.076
